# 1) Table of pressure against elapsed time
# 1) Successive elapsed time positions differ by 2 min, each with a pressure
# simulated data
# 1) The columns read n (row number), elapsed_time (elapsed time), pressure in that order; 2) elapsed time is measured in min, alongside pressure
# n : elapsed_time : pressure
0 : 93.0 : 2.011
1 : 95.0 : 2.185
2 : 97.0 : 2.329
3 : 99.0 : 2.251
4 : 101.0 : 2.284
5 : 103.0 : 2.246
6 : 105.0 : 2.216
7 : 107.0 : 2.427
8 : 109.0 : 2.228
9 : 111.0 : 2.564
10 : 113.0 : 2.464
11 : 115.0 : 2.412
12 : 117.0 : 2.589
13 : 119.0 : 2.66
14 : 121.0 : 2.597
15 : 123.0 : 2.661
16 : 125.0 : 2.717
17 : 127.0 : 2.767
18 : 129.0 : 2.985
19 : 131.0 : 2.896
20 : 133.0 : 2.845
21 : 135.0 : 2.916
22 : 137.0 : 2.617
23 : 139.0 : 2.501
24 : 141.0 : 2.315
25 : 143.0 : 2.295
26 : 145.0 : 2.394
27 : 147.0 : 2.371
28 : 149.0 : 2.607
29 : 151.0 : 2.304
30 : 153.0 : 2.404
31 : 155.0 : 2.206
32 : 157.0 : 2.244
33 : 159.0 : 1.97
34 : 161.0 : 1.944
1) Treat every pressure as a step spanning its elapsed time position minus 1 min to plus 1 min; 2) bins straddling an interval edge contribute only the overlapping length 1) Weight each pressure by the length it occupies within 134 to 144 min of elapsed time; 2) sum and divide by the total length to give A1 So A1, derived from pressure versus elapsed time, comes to 2.53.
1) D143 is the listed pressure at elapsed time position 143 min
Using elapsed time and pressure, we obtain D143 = 2.295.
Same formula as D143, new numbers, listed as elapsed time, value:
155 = 2.206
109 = 2.228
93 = 2.011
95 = 2.185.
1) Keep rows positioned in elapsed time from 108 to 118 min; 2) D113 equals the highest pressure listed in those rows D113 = 2.589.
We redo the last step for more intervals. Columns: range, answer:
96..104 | 2.329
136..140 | 2.617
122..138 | 2.985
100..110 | 2.427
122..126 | 2.717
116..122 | 2.66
